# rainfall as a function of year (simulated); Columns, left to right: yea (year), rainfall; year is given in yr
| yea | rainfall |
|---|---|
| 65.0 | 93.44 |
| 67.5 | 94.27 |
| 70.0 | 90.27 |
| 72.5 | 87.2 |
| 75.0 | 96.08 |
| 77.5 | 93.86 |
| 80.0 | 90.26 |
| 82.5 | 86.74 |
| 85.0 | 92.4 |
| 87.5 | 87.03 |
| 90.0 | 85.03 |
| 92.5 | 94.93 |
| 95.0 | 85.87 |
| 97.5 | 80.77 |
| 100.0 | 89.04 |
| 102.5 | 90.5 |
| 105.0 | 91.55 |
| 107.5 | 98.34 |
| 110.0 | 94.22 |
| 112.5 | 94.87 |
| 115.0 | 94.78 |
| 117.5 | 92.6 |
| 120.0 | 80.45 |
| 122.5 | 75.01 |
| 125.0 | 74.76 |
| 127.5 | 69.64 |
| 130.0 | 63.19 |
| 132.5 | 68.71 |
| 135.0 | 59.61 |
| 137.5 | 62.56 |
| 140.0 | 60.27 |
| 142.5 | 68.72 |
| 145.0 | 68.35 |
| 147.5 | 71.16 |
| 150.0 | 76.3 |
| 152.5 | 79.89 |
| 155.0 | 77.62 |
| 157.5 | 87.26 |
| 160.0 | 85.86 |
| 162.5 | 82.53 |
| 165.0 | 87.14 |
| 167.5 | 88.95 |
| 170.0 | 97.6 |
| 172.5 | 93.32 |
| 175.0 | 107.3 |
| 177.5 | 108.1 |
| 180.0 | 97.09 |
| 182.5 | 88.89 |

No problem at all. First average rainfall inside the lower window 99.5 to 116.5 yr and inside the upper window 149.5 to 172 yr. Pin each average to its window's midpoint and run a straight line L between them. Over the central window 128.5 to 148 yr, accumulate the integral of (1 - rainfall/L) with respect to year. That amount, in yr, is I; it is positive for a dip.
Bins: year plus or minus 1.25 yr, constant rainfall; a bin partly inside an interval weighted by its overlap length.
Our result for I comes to 5.2 yr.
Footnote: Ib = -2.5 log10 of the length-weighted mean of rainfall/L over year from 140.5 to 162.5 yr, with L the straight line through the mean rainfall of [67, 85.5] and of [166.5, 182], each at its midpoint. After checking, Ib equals 0.253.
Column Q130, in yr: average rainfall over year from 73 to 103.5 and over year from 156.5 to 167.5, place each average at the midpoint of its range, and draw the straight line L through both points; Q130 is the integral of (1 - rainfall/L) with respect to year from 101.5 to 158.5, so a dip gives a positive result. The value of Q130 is 6.1 yr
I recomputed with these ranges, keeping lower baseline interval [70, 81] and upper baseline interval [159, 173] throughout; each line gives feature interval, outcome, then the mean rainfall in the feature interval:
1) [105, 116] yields -0.5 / 95.1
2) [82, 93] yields 0.3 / 89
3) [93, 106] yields 0.4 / 87.9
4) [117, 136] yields 3.8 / 72.4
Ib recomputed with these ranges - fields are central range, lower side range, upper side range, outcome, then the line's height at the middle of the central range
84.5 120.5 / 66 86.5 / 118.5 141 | -0.13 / 80.2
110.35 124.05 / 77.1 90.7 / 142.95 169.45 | -0.03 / 85.2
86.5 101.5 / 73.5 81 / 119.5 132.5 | -0.02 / 85.9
